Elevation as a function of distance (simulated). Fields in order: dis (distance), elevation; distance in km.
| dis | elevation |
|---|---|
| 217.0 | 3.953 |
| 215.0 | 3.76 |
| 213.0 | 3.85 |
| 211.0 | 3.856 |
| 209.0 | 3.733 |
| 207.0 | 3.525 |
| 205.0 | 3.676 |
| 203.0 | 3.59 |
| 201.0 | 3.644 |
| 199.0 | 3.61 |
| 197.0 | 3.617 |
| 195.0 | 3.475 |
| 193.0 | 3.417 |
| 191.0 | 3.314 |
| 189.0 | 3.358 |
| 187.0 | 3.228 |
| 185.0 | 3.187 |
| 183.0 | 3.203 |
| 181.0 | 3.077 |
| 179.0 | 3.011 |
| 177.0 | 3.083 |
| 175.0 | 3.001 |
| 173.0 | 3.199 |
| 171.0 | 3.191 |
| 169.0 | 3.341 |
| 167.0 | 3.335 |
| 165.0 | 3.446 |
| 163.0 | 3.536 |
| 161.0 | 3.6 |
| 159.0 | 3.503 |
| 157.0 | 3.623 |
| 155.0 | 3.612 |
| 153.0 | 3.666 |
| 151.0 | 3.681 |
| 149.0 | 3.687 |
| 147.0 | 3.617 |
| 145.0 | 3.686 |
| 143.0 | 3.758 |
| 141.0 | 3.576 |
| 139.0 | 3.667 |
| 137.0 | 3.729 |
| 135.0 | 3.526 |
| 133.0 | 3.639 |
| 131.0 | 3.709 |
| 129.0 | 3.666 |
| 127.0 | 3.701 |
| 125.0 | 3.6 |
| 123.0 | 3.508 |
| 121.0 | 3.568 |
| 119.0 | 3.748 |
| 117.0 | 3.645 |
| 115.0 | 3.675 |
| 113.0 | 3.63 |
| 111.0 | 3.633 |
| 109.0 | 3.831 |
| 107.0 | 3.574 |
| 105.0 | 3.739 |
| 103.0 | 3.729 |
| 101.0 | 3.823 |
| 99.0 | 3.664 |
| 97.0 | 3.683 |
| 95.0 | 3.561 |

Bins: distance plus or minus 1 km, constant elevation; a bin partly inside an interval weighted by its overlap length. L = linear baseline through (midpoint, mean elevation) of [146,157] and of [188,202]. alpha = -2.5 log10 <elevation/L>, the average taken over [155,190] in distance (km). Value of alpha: 0.09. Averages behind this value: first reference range 3.65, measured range 3.3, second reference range 3.49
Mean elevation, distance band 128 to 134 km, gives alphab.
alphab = 3.67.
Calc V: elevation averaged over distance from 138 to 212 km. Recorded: 3.47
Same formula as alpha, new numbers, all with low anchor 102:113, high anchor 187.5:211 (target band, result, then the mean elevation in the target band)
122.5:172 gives 0.01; 3.58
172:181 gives 0.17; 3.07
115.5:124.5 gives 0.02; 3.62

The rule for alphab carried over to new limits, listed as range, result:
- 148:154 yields 3.68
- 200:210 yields 3.63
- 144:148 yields 3.65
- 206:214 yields 3.74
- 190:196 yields 3.4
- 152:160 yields 3.6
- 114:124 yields 3.63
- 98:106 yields 3.74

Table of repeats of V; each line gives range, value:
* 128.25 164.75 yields 3.63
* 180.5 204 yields 3.4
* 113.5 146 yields 3.65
